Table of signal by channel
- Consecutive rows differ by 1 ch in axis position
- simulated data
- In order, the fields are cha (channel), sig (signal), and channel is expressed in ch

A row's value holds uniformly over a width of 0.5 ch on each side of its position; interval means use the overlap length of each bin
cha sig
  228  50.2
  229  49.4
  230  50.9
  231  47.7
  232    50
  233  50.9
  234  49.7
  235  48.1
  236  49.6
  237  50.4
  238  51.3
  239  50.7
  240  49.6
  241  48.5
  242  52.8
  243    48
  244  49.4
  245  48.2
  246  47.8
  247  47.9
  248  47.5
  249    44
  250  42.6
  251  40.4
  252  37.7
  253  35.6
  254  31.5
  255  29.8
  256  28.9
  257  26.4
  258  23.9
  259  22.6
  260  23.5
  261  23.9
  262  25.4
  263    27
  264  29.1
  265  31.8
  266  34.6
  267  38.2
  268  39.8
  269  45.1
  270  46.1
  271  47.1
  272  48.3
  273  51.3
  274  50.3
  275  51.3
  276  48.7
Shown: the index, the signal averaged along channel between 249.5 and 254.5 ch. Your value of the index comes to 37.6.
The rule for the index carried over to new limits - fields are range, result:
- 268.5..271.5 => 46.1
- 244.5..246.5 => 48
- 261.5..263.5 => 26.2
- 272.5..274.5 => 50.8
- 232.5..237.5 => 49.7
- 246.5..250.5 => 45.5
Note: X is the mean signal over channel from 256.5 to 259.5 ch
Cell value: 24.3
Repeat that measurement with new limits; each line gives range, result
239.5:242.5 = 50.3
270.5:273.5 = 48.9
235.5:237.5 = 50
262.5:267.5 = 32.1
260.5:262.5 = 24.6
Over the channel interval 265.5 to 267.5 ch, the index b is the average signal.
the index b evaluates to 36.4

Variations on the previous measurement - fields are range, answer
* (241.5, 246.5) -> 49.2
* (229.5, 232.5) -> 49.5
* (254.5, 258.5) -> 27.2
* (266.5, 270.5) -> 42.3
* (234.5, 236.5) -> 48.9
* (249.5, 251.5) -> 41.5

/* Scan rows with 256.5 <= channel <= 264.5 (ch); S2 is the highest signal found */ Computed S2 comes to 29.1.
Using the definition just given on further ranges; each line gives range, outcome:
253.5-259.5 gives 31.5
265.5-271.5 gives 47.1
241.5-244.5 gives 52.8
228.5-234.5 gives 50.9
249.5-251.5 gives 42.6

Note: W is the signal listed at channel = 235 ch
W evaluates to 48.1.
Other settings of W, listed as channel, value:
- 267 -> 38.2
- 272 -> 48.3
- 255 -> 29.8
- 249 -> 44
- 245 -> 48.2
